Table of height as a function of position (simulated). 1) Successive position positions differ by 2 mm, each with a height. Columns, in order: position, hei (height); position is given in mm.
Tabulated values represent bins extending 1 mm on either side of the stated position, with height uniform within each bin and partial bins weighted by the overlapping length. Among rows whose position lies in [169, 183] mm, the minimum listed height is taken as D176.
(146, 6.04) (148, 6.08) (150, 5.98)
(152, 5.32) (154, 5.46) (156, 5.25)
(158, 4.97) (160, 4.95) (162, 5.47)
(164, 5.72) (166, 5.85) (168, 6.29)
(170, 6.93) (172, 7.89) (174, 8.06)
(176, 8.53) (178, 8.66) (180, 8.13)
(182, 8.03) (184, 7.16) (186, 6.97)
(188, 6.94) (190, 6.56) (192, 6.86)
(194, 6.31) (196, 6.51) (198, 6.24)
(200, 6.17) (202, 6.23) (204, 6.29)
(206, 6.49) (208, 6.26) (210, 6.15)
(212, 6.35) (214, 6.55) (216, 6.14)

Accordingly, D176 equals 6.93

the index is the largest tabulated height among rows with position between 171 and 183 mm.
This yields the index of 8.66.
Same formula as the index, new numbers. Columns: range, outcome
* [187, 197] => 6.94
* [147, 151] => 6.08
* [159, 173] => 7.89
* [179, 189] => 8.13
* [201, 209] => 6.49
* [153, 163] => 5.47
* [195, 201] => 6.51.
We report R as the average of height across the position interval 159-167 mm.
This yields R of 5.5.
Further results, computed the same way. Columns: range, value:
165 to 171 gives 6.36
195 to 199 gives 6.38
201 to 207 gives 6.34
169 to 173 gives 7.41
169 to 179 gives 8.01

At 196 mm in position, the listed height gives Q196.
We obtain 6.51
